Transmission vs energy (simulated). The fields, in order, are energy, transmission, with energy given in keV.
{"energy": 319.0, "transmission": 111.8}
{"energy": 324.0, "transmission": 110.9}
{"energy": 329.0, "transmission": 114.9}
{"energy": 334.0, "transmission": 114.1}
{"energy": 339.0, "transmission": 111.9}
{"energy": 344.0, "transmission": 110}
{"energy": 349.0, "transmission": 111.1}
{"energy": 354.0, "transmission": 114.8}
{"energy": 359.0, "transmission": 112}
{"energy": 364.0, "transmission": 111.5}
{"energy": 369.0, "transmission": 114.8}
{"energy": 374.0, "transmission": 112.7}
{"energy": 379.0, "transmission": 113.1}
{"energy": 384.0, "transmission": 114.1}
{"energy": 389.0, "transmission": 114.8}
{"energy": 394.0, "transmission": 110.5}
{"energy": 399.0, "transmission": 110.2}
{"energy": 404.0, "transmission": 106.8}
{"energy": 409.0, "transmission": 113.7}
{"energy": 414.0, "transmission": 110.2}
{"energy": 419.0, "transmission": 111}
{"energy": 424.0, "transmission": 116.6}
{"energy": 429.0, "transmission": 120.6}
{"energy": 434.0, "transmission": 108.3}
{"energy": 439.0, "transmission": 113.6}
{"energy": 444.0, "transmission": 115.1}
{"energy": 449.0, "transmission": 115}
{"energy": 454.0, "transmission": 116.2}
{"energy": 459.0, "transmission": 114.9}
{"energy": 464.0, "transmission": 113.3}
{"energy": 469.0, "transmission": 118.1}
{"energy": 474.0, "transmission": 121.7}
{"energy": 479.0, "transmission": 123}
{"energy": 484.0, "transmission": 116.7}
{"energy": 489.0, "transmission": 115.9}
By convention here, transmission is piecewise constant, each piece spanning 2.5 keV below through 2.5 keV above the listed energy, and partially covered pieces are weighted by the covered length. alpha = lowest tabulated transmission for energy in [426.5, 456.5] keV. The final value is 108.3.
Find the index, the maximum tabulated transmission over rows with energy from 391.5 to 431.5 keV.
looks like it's 120.6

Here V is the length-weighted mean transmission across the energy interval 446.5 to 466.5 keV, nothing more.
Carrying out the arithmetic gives 115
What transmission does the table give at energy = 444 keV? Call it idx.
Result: 115.1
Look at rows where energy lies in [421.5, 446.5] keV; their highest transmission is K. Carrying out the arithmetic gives 120.6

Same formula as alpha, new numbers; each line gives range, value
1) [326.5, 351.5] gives 110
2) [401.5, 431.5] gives 106.8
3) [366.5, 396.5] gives 110.5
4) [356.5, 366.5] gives 111.5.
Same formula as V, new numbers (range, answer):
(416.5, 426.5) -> 114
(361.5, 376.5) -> 113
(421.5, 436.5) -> 115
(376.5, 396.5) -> 113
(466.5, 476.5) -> 120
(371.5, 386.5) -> 113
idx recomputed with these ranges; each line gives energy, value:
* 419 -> 111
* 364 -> 111.5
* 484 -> 116.7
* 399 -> 110.2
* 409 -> 113.7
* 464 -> 113.3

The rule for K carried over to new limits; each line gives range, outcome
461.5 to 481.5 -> 123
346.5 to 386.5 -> 114.8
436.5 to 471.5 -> 118.1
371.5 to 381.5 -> 113.1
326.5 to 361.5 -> 114.9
